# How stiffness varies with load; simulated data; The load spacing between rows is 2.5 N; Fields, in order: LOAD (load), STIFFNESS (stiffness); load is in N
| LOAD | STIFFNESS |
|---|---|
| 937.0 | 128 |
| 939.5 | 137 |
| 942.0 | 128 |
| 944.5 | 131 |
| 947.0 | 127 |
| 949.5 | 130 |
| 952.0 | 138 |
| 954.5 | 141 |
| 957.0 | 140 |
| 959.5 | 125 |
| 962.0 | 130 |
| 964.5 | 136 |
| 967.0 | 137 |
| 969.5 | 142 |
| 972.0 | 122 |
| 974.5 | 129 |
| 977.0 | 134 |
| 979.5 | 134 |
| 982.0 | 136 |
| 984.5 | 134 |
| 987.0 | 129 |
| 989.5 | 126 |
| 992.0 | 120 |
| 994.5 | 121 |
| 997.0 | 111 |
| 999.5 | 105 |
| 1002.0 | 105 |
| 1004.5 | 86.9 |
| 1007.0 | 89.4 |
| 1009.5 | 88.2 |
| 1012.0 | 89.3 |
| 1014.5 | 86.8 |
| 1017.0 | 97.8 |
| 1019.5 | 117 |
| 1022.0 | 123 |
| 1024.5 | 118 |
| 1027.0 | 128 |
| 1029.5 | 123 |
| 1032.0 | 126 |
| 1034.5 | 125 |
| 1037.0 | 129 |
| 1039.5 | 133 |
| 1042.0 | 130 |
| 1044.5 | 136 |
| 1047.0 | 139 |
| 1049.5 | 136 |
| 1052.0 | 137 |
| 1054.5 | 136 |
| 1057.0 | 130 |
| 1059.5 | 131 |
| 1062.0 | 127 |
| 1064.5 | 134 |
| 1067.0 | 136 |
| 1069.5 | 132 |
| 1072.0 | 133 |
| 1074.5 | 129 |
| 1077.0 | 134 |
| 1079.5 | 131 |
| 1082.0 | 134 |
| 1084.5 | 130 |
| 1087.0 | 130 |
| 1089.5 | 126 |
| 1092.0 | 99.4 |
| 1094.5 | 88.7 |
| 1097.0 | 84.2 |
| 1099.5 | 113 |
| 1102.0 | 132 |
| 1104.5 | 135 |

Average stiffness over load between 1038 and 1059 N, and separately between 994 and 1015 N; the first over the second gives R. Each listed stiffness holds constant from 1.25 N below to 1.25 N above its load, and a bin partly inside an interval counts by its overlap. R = 1.38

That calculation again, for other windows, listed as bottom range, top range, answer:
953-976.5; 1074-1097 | 0.90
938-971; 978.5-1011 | 0.85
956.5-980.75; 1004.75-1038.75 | 0.83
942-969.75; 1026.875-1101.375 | 0.95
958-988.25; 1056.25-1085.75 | 1.00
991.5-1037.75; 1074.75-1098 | 1.08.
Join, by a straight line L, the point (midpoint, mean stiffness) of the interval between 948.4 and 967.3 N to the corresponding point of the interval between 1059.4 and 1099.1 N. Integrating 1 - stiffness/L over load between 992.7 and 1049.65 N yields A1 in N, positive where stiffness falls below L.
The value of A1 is 6.2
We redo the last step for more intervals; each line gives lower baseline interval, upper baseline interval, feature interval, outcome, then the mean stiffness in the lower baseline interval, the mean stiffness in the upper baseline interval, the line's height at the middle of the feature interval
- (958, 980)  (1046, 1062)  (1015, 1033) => 2.1 N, 132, 134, 133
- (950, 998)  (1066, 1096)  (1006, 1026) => 4.2 N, 131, 125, 129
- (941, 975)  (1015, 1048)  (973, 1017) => 5.4 N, 133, 124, 128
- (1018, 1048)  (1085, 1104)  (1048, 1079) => -3.5 N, 127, 112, 120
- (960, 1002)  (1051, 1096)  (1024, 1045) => -0.1 N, 127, 127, 127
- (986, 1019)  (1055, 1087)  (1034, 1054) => -2.1 N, 104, 132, 121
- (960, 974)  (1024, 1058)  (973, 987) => 0.0 N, 133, 131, 132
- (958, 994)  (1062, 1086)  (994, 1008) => 3.1 N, 131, 132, 131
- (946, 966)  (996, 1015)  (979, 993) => -2.5 N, 134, 95.3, 110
